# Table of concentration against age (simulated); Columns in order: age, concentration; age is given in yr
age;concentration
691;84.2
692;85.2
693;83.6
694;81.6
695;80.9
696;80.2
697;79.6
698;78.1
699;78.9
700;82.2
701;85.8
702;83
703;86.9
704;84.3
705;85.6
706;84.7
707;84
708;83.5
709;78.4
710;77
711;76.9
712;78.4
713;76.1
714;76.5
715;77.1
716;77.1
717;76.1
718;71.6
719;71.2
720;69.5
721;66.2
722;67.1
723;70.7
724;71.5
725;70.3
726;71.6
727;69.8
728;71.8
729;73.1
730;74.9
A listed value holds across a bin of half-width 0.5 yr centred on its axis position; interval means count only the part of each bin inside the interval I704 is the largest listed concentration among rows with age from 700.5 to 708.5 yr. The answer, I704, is 86.9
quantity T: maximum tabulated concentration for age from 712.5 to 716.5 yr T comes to 77.1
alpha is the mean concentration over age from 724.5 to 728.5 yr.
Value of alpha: 70.9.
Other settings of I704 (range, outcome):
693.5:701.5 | 85.8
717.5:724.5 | 71.6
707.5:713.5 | 83.5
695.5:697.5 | 80.2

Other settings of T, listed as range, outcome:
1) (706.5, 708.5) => 84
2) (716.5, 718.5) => 76.1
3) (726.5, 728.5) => 71.8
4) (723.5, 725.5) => 71.5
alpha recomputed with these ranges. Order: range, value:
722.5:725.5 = 70.8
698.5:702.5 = 82.5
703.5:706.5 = 84.9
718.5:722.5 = 68.5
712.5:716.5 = 76.7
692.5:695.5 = 82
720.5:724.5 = 68.9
